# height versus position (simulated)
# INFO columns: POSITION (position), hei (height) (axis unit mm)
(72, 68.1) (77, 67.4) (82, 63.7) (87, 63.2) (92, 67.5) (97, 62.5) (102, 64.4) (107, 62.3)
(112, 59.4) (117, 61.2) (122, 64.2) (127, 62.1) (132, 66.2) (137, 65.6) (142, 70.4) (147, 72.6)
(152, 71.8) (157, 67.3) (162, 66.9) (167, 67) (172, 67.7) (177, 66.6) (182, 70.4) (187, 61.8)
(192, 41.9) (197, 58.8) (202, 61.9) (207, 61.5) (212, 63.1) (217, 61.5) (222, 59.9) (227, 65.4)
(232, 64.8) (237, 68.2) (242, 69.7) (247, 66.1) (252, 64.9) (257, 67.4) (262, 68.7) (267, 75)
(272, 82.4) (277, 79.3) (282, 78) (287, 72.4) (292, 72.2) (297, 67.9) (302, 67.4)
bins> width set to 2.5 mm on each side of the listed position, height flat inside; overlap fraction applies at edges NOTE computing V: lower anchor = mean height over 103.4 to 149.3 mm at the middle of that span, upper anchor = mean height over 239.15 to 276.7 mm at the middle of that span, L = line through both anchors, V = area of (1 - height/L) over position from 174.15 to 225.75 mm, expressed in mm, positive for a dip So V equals 5.6 mm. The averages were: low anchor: 64.8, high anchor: 71.1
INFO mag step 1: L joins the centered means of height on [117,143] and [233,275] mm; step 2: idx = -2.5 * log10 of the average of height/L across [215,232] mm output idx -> 0.104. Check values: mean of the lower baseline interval 65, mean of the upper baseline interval 70.2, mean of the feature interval 62.7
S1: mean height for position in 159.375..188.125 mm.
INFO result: 67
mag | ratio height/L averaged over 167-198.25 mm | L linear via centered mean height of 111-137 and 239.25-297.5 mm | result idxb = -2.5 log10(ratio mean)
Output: 0.08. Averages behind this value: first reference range 63.1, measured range 61.8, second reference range 72.1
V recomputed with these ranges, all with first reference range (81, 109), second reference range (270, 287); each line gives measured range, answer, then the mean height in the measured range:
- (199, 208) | 1.38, 61.6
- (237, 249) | 1.24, 68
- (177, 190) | 1.06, 65.3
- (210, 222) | 1.94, 61.8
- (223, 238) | 1.92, 65.3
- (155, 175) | 0.69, 67.2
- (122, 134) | 0.46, 64.1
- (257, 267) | 0.96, 70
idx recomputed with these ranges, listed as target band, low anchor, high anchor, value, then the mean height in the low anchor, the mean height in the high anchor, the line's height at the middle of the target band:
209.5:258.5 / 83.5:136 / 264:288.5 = 0.14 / 63.4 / 77.4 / 73.9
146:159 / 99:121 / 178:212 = -0.16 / 62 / 60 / 61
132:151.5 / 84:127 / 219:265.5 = -0.09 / 63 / 66.3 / 63.9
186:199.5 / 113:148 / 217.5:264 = 0.23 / 65.5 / 65.9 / 65.7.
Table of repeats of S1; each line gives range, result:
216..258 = 65.4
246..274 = 70.8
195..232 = 62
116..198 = 65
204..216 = 62.2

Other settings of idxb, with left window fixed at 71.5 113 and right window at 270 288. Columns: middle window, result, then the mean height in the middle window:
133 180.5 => 0.01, 68.4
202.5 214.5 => 0.17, 62.2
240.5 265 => 0.14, 67.4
